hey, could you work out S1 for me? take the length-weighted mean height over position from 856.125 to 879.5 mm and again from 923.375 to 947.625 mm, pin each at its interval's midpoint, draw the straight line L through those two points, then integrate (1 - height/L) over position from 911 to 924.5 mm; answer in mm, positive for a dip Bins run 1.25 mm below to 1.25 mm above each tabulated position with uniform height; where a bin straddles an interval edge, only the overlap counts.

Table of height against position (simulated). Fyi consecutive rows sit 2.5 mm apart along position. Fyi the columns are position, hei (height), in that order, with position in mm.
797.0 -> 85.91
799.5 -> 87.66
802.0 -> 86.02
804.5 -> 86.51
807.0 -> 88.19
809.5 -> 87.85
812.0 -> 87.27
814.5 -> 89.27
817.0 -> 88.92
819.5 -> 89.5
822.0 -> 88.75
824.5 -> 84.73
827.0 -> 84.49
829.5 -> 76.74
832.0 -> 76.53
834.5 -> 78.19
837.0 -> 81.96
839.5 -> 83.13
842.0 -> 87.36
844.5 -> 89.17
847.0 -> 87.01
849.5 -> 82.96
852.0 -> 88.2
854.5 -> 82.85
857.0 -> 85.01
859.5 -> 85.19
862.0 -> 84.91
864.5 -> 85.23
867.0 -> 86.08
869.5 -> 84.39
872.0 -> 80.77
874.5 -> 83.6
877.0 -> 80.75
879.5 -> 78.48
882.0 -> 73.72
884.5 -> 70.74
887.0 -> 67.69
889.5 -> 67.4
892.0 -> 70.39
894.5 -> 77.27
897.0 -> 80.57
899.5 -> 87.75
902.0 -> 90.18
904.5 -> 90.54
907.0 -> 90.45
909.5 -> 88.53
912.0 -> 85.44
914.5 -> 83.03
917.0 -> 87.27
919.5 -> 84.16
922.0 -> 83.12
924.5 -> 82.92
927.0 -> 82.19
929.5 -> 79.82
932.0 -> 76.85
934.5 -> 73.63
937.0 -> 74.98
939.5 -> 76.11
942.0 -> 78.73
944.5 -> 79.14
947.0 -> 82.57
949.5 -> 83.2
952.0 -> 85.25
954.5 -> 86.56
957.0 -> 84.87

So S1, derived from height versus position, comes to -0.8 mm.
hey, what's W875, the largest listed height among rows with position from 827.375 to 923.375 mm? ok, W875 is 90.54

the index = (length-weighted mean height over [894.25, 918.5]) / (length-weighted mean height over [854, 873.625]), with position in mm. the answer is 1.0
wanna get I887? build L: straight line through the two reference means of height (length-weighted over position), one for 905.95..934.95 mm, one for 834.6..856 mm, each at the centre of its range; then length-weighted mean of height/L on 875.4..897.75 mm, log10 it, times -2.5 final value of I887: 0.14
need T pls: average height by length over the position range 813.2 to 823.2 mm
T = 89.1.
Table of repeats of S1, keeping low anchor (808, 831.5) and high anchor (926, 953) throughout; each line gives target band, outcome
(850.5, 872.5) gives -0.3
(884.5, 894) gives 1.5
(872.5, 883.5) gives 0.5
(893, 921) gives -1.6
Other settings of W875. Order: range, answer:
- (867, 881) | 86.08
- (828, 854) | 89.17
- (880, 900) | 87.75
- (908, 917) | 88.53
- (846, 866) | 88.2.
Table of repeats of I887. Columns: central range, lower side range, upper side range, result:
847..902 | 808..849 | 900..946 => 0.04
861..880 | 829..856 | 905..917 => 0.02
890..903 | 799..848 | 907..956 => 0.04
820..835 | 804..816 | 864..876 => 0.06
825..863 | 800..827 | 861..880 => 0.02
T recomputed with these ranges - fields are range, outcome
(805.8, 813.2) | 87.8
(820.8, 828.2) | 86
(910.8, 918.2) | 85.2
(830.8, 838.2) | 78.9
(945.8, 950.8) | 82.9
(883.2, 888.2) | 69.3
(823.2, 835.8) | 80.2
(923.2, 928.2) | 82.6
